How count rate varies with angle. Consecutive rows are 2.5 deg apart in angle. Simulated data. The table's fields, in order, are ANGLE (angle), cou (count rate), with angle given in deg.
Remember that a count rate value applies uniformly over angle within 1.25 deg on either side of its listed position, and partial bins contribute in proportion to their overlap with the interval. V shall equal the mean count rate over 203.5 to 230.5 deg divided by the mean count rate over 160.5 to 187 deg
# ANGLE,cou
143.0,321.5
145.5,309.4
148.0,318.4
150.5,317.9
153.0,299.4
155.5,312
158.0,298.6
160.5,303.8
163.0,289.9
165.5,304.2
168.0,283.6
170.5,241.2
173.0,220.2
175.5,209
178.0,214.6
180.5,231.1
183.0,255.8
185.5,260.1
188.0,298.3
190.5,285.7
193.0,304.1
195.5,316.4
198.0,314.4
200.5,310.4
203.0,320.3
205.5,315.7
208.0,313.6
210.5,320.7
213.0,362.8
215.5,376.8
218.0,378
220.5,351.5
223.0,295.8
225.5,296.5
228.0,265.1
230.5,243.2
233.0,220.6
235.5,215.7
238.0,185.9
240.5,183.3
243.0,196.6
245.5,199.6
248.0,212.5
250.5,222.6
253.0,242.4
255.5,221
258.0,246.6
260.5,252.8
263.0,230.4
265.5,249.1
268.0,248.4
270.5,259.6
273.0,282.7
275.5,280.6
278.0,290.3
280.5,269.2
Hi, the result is 1.3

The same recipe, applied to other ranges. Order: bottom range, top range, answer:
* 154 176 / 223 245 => 0.83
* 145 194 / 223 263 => 0.83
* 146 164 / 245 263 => 0.75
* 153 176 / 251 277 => 0.91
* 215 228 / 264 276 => 0.79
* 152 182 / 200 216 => 1.24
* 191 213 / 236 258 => 0.67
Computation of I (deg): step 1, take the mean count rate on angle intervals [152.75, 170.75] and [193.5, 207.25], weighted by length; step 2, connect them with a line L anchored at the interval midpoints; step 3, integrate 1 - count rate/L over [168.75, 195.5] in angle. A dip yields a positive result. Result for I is 4.36 deg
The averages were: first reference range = 294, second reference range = 315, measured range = 256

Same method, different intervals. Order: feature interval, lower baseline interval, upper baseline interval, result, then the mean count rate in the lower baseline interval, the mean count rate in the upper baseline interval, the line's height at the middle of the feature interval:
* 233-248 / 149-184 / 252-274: 3.17 deg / 271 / 248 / 253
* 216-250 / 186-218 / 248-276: 3.91 deg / 321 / 246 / 282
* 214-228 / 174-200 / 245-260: -4.85 deg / 270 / 227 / 247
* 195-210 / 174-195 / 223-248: -4.12 deg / 259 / 226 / 247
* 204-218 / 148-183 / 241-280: -4.55 deg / 272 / 242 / 258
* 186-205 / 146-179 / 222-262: -3.42 deg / 279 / 231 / 259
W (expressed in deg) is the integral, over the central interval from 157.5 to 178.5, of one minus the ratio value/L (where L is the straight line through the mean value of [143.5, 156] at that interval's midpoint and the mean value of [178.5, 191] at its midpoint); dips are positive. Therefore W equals 1.7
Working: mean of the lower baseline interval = 312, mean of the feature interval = 263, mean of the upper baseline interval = 262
